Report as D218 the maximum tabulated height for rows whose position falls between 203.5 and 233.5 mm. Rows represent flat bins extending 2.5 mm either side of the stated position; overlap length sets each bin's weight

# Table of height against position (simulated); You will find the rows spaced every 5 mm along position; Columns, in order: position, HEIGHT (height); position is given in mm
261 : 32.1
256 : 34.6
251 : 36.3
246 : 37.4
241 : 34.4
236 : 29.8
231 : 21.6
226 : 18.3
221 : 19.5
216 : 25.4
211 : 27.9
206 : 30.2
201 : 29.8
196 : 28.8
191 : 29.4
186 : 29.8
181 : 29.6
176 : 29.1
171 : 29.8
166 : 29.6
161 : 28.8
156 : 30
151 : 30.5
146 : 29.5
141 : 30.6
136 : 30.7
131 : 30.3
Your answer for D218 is 30.2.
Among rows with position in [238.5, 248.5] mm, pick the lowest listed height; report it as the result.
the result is 34.4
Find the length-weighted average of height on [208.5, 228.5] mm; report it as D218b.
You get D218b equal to 22.8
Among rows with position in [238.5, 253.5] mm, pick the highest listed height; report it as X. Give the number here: 37.4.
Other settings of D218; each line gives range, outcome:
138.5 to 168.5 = 30.6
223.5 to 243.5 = 34.4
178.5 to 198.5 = 29.8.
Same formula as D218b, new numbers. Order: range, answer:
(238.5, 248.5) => 35.9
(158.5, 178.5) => 29.3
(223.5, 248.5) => 28.3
